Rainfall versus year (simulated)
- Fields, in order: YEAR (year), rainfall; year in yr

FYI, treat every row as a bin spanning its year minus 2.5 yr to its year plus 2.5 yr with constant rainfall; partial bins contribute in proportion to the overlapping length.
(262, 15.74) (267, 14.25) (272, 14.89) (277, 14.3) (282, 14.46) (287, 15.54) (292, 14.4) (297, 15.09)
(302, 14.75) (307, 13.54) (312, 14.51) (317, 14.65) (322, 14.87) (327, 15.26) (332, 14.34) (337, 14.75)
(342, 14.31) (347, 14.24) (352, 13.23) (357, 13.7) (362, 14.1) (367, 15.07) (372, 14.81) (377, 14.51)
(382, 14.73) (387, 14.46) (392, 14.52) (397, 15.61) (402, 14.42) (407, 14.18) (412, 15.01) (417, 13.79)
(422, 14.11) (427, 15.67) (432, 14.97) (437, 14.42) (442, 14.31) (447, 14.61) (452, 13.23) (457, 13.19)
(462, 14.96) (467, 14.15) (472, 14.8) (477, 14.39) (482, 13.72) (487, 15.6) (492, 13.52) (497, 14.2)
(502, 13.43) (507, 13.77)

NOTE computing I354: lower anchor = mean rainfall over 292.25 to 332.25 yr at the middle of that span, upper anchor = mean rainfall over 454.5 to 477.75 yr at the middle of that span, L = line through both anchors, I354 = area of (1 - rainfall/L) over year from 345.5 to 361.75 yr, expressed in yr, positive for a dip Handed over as 0.9 yr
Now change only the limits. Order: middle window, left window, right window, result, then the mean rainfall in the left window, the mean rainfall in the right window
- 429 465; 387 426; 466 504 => 0.3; 14.6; 14.2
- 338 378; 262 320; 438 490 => 0.7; 14.6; 14.3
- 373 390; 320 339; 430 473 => 0.0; 14.8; 14.3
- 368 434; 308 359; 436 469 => -2.1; 14.4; 14.1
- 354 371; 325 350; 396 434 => 0.3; 14.5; 14.7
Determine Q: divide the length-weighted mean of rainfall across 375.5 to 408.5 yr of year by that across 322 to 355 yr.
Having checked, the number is 1.0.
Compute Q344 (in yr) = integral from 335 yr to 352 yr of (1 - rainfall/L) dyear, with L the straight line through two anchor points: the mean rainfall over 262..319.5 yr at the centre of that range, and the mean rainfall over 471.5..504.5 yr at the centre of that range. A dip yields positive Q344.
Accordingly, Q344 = 0.3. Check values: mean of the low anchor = 14.6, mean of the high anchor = 14.2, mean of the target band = 14.2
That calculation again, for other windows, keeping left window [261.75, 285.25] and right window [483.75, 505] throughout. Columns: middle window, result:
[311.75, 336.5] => -0.35 yr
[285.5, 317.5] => -0.04 yr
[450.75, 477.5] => 0.16 yr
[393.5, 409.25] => -0.40 yr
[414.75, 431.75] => -0.32 yr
